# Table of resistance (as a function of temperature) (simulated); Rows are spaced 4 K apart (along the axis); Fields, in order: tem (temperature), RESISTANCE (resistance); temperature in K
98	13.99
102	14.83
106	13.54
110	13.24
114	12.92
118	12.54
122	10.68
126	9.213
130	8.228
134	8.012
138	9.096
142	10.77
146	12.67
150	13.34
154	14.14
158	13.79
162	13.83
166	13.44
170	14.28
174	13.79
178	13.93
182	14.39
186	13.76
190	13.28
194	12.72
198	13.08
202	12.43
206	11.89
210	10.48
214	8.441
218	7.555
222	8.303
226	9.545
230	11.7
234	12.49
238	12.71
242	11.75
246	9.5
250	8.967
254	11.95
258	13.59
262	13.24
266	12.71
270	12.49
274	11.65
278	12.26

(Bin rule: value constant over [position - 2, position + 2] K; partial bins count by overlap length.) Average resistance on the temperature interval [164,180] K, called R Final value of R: 13.9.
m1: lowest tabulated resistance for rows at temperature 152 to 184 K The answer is 13.44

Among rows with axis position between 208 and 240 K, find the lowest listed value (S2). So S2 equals 7.555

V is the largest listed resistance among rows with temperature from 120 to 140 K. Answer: 10.68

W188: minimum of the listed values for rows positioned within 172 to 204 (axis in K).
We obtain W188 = 12.43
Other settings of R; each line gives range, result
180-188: 14.1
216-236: 9.92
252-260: 12.8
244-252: 9.23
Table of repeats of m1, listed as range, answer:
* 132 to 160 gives 8.012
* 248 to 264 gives 8.967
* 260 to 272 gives 12.49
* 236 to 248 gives 9.5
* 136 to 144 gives 9.096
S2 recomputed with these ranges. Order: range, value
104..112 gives 13.24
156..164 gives 13.79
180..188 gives 13.76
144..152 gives 12.67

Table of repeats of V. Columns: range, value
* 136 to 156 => 14.14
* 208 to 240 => 12.71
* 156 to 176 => 14.28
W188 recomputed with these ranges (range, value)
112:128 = 9.213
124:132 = 8.228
